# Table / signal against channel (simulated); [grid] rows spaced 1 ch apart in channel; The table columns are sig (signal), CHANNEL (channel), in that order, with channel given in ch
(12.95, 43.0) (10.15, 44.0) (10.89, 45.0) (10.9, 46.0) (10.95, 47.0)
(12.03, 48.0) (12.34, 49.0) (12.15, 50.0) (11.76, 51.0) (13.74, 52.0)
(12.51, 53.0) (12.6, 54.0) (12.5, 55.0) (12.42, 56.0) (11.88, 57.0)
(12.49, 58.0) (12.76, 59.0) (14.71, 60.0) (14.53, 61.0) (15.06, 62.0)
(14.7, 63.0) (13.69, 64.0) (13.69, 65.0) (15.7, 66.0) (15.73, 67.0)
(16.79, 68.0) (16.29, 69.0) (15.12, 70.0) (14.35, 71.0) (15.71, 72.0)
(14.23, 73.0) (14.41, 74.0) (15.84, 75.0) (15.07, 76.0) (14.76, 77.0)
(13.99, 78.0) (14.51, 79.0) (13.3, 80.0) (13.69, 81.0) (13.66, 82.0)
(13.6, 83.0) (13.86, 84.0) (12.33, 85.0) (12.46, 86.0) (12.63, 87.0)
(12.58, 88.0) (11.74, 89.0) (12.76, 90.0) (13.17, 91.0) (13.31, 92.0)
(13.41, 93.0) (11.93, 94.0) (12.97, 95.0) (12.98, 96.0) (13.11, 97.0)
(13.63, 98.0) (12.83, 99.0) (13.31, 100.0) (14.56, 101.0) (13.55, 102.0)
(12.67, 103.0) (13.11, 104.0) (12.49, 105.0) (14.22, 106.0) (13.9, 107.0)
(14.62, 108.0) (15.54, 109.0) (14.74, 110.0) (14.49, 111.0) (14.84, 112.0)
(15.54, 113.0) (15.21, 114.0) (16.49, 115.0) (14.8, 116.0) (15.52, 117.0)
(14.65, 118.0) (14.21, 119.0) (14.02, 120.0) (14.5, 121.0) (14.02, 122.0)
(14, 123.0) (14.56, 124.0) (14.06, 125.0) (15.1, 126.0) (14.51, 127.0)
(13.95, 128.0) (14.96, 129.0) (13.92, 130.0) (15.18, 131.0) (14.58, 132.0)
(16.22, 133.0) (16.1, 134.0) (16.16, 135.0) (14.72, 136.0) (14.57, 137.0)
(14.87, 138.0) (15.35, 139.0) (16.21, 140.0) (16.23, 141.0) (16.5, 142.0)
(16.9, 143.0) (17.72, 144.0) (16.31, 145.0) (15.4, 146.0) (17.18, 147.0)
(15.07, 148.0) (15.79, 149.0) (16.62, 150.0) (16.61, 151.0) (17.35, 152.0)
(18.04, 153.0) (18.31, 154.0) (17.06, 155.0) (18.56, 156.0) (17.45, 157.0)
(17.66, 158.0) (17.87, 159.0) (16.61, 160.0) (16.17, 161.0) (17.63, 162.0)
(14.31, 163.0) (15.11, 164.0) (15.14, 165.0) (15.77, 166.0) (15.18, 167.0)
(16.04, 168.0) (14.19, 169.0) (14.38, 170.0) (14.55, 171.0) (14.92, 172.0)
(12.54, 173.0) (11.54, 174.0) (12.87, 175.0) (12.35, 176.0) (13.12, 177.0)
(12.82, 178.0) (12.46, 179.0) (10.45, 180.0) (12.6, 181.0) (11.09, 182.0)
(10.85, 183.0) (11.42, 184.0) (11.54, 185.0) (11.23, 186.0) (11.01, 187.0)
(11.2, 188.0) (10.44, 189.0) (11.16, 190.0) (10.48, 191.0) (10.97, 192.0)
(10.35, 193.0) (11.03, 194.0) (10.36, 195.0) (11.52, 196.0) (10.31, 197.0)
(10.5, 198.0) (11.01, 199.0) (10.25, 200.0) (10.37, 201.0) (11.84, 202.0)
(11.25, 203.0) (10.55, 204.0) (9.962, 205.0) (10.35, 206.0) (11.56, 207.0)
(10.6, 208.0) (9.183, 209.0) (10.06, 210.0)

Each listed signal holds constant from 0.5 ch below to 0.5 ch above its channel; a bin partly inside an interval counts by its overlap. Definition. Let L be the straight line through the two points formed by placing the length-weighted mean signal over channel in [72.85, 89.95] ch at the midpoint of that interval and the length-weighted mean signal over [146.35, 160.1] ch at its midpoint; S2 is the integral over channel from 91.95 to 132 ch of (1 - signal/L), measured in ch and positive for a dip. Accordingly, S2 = 2.6 ch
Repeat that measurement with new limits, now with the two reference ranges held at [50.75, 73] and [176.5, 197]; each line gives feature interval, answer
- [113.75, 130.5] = -2.5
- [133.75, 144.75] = -3.2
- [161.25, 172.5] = -3.4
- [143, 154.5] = -4.4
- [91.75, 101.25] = 0.1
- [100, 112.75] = -1.0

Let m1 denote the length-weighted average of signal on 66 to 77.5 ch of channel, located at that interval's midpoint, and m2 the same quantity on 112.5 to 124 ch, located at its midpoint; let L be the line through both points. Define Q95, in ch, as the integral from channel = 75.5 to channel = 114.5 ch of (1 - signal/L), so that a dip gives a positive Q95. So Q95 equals 3.7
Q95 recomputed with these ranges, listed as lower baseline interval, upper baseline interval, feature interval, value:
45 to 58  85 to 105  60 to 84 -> -4.2 ch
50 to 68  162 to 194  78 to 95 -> 0.4 ch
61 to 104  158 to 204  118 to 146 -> -4.0 ch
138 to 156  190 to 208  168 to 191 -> 1.3 ch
